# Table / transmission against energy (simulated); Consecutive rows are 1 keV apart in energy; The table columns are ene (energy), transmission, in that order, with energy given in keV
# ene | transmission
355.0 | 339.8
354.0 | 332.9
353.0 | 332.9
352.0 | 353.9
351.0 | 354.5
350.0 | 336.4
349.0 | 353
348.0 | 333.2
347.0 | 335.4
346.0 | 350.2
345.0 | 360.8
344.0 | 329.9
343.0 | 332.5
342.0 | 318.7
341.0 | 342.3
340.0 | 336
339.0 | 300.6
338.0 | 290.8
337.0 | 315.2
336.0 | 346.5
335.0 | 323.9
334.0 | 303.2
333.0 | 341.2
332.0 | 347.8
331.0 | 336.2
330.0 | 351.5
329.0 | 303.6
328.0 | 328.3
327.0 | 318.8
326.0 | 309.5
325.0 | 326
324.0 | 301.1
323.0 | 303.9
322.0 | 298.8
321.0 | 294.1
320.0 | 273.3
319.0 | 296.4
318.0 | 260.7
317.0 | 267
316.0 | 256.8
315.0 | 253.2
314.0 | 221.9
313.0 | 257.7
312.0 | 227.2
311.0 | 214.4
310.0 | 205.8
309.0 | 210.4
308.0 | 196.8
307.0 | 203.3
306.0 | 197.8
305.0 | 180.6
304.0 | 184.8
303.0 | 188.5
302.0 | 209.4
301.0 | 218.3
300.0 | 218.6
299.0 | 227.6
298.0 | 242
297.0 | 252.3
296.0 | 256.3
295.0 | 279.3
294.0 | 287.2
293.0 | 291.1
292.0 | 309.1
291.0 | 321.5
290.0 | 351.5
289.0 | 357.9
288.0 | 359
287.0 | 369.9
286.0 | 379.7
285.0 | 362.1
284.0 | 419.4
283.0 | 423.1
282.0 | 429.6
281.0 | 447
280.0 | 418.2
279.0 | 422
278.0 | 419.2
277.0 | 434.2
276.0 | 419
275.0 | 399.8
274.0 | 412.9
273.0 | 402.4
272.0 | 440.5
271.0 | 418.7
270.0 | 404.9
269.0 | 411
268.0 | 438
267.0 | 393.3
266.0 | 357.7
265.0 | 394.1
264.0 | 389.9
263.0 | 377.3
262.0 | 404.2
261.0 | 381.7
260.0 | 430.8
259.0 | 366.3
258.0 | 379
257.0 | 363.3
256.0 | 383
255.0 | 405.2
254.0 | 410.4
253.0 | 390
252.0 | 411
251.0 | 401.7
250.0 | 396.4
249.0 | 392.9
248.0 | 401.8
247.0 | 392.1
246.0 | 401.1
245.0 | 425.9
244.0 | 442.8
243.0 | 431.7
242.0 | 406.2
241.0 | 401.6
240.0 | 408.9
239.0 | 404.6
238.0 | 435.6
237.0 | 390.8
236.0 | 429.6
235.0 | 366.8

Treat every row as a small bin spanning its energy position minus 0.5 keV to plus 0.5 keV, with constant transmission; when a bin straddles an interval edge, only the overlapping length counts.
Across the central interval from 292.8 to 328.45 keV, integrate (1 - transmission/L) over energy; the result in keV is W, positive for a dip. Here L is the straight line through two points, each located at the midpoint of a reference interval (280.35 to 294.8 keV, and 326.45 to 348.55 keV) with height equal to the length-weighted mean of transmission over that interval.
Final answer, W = 9.84 keV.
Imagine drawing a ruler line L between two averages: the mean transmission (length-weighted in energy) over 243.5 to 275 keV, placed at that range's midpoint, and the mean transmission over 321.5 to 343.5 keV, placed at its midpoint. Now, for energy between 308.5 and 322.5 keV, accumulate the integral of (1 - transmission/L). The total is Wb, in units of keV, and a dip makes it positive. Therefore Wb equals 3.58 keV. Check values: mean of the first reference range 401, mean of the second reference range 322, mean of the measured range 253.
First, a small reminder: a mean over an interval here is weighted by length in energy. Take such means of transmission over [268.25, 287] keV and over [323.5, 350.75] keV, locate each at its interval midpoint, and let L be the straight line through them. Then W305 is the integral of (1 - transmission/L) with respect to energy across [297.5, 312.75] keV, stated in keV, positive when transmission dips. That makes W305 6.7 keV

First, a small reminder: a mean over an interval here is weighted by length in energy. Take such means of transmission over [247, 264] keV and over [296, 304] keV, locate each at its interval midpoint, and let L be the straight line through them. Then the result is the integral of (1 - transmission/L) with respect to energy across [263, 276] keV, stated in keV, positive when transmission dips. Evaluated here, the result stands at -2.54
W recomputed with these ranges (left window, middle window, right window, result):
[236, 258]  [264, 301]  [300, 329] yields -4.4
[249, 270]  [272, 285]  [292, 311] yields -4.1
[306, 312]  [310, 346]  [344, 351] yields -3.6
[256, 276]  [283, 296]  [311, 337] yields 0.6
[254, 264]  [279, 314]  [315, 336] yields 6.0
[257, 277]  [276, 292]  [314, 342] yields -0.7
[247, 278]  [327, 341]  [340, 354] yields 1.0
